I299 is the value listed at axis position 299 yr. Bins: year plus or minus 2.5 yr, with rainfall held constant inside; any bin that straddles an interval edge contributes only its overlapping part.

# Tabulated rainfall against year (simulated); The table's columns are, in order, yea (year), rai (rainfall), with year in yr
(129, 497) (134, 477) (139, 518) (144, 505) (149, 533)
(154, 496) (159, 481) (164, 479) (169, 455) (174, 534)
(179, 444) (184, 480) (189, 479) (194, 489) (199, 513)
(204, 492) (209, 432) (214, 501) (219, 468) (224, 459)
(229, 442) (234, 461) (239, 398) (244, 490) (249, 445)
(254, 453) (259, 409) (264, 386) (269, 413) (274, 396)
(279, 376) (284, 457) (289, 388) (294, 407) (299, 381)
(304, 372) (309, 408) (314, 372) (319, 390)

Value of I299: 381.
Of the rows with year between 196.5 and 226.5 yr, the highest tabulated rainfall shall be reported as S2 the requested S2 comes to 513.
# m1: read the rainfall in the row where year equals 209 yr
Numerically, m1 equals 432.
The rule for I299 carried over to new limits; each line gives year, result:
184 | 480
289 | 388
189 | 479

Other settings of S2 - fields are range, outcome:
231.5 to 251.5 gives 490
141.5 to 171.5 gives 533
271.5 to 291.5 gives 457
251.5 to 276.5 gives 453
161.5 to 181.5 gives 534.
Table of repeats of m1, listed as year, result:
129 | 497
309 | 408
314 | 372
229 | 442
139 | 518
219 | 468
